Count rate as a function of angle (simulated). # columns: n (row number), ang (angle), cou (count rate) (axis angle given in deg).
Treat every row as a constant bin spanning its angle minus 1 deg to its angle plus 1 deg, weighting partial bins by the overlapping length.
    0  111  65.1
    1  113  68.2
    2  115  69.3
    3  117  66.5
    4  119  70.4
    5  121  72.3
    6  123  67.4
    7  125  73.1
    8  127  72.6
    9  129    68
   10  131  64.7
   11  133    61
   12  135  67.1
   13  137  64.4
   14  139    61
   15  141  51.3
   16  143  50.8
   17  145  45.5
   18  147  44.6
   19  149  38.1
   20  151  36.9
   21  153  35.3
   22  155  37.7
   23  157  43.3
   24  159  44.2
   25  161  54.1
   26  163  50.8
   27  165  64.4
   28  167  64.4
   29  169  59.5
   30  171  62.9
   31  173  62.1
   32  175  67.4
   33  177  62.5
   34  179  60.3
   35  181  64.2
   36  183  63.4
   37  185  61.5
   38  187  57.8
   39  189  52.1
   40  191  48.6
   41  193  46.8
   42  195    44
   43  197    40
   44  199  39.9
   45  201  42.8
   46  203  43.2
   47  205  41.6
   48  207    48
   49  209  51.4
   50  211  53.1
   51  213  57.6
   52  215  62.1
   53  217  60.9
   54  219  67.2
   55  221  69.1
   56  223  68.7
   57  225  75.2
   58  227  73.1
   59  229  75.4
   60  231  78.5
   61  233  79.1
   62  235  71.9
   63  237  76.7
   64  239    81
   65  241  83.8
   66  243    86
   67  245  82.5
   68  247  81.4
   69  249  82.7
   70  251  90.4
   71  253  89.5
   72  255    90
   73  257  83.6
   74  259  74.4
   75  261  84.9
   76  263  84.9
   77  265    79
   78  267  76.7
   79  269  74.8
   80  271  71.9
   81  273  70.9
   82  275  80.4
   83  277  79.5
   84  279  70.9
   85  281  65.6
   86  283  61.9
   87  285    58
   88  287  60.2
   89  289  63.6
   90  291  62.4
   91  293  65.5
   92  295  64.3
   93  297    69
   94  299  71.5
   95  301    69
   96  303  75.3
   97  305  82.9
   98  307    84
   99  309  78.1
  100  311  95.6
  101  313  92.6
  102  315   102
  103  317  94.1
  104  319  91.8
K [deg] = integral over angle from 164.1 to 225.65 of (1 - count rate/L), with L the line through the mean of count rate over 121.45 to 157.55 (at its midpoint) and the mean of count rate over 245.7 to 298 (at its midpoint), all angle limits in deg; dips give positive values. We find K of 6.1 deg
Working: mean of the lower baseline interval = 55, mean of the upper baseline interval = 74.5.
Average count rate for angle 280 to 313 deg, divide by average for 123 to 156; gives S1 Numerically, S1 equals 1.30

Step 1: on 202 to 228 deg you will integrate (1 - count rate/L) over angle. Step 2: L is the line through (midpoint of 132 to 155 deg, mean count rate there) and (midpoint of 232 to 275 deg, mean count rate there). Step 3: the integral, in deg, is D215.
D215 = 4.1 deg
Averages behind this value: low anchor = 50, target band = 59.3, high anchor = 80.8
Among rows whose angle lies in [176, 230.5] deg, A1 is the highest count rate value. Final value 75.4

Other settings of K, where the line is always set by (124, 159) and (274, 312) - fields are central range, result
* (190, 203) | 3.55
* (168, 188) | -1.48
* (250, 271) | -4.58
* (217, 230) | -1.51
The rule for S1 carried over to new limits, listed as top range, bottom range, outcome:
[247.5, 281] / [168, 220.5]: 1.46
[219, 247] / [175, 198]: 1.39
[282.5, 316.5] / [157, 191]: 1.27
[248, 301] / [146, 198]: 1.41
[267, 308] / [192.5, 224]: 1.34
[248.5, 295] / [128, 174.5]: 1.39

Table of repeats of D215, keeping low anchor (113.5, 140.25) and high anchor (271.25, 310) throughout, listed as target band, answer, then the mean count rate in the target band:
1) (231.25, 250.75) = -3.24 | 80.9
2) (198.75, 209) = 3.66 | 44.1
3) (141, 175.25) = 8.87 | 50.4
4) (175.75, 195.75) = 3.50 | 56.4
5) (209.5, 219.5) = 1.38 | 59.4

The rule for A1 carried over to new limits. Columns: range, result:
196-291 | 90.4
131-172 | 67.1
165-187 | 67.4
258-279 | 84.9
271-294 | 80.4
